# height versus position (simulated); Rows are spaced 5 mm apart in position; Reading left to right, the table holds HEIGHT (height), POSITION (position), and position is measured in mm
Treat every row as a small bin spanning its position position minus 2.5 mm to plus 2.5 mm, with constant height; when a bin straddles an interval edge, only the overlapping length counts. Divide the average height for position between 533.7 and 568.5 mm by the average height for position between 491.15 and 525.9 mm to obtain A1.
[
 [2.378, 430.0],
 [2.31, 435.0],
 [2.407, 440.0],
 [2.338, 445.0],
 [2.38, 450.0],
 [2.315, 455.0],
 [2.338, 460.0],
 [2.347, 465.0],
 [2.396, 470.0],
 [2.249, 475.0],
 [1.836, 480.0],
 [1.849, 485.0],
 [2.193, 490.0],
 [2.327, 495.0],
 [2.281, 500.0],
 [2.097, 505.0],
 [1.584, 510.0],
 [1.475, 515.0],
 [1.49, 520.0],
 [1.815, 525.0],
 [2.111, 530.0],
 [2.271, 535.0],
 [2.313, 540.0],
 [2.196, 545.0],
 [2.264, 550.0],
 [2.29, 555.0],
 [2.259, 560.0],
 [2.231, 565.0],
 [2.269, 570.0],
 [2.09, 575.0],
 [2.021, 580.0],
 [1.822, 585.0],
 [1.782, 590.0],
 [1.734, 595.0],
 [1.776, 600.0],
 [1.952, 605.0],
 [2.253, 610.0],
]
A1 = 1.20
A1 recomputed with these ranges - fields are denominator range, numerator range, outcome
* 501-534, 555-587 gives 1.18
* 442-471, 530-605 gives 0.89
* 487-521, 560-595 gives 1.05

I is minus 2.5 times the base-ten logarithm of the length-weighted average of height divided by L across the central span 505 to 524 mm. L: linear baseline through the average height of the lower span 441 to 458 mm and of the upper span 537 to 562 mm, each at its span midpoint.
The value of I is 0.381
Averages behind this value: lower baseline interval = 2.35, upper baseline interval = 2.26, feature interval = 1.62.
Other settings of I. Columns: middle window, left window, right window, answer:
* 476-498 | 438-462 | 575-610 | 0.08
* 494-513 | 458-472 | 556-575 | 0.14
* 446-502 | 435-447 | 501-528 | -0.08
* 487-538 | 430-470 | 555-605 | 0.12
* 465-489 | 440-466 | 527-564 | 0.10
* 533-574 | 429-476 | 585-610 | -0.13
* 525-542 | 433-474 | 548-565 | 0.06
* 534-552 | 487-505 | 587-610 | -0.10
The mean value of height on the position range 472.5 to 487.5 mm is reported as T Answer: 1.98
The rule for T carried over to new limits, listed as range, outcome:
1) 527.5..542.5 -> 2.23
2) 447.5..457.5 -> 2.35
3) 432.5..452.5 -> 2.36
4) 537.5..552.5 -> 2.26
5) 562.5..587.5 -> 2.09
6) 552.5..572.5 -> 2.26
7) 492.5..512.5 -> 2.07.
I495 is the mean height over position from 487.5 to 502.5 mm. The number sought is 2.27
